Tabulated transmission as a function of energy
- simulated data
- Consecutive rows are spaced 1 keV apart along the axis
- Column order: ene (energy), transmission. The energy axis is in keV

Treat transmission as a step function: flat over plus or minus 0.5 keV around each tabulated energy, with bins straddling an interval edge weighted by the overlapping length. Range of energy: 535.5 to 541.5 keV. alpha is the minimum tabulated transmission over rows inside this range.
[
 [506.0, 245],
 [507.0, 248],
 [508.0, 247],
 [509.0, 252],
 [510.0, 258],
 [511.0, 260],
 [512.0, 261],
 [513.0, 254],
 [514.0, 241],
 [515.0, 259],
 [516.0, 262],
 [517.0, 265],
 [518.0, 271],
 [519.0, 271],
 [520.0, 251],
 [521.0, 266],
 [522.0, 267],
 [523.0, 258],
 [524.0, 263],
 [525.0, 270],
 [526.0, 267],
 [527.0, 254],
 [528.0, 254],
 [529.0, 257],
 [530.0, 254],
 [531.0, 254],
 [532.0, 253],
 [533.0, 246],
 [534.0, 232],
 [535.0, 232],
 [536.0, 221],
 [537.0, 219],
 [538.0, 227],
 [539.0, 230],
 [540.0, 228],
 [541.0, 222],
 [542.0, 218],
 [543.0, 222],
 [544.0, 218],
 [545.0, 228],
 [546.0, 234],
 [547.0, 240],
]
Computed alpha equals 219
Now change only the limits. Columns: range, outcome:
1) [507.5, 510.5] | 247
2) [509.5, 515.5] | 241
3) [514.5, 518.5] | 259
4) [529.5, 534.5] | 232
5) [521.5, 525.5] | 258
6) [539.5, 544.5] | 218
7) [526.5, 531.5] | 254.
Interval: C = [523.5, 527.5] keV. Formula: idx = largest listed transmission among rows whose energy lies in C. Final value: 270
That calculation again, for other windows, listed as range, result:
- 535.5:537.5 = 221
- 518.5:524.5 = 271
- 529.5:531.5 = 254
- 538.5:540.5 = 230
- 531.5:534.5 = 253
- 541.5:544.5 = 222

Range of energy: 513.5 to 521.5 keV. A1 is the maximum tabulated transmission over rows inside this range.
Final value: 271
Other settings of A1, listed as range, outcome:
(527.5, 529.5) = 257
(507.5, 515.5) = 261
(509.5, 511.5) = 260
